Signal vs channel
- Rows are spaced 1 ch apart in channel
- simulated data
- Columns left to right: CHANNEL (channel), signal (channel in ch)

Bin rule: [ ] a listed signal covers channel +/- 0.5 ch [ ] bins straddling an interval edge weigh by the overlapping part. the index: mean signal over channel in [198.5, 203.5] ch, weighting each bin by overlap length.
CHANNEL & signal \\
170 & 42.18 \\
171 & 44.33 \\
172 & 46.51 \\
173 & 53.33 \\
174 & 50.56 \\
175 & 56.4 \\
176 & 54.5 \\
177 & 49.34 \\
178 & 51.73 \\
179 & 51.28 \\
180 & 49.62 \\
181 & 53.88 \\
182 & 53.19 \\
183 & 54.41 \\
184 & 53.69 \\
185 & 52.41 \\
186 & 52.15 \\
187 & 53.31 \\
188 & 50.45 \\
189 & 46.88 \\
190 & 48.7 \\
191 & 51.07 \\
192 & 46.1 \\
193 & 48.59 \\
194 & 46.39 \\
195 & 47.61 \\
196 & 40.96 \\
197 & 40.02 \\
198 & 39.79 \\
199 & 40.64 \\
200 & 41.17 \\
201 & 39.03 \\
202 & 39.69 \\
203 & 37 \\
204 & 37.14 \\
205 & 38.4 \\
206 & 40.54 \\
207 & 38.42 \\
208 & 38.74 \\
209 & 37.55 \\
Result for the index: 39.5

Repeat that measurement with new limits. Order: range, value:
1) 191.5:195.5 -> 47.2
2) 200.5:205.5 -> 38.3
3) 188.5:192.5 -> 48.2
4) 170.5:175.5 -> 50.2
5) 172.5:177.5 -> 52.8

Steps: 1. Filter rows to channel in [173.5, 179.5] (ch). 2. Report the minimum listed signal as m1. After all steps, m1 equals 49.34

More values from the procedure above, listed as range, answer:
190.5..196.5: 40.96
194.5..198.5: 39.79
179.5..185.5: 49.62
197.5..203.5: 37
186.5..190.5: 46.88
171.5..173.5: 46.51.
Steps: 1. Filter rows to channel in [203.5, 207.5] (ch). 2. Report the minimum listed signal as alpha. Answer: 37.14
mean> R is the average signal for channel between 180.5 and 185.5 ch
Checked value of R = 53.5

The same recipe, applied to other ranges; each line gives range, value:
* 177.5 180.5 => 50.9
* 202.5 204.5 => 37.1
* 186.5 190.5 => 49.8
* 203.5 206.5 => 38.7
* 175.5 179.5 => 51.7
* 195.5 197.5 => 40.5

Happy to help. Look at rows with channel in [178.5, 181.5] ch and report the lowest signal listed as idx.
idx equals 49.62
